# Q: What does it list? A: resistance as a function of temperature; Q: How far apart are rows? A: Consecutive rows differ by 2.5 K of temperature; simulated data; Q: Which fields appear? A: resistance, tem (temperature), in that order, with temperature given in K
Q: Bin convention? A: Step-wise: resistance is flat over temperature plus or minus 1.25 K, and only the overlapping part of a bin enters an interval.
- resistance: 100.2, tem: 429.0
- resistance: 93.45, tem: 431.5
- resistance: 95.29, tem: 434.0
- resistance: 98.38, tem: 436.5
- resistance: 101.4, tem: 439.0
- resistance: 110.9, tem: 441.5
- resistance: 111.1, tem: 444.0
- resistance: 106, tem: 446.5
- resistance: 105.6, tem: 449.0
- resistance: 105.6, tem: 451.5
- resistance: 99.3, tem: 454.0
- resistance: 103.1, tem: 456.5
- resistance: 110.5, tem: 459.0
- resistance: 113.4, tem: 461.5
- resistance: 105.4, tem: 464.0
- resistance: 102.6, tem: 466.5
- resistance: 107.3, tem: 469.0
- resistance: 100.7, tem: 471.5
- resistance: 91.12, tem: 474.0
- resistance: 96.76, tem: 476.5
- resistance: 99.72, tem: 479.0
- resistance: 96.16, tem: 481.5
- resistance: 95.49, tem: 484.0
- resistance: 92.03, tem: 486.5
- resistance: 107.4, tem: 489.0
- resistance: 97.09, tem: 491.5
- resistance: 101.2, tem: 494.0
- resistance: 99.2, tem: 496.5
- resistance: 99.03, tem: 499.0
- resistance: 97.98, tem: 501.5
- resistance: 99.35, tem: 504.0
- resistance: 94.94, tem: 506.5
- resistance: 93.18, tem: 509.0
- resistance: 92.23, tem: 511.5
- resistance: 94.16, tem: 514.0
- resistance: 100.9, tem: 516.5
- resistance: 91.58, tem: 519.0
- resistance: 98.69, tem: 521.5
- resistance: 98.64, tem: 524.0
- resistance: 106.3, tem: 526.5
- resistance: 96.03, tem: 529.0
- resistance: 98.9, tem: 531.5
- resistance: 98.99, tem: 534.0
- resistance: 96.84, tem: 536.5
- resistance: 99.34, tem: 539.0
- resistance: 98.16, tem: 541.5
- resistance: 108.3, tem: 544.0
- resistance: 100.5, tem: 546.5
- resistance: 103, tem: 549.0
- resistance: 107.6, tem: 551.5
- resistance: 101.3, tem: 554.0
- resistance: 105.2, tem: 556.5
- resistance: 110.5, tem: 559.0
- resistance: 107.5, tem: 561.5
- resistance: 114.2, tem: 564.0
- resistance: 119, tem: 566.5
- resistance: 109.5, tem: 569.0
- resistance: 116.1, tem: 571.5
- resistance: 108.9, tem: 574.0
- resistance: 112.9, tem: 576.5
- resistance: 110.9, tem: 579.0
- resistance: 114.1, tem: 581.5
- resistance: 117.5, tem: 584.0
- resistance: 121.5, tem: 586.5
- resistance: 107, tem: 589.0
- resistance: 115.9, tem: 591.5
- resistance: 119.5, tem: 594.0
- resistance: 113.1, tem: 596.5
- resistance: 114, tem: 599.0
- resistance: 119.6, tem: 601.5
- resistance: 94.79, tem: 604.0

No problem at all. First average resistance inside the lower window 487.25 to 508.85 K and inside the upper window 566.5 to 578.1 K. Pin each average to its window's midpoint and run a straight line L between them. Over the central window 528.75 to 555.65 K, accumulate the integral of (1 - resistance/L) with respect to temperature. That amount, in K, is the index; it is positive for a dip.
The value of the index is 1.5 K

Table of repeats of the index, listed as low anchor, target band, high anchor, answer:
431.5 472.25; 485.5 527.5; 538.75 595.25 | 3.64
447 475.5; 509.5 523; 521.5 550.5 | 0.79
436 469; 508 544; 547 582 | 3.52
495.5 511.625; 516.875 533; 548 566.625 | 0.44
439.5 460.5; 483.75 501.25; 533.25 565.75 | 1.09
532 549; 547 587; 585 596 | -0.81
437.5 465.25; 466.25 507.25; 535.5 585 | 3.20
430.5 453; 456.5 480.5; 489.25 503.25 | -0.38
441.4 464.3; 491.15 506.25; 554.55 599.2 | 1.43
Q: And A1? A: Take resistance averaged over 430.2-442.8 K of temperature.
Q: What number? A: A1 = 99.9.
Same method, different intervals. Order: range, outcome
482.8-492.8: 98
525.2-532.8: 100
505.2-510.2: 94.1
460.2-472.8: 106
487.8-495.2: 102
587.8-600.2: 114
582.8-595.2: 116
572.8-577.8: 111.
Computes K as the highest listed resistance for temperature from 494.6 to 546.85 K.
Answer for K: 108.3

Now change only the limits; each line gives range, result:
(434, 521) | 113.4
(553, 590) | 121.5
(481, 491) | 107.4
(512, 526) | 100.9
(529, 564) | 114.2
